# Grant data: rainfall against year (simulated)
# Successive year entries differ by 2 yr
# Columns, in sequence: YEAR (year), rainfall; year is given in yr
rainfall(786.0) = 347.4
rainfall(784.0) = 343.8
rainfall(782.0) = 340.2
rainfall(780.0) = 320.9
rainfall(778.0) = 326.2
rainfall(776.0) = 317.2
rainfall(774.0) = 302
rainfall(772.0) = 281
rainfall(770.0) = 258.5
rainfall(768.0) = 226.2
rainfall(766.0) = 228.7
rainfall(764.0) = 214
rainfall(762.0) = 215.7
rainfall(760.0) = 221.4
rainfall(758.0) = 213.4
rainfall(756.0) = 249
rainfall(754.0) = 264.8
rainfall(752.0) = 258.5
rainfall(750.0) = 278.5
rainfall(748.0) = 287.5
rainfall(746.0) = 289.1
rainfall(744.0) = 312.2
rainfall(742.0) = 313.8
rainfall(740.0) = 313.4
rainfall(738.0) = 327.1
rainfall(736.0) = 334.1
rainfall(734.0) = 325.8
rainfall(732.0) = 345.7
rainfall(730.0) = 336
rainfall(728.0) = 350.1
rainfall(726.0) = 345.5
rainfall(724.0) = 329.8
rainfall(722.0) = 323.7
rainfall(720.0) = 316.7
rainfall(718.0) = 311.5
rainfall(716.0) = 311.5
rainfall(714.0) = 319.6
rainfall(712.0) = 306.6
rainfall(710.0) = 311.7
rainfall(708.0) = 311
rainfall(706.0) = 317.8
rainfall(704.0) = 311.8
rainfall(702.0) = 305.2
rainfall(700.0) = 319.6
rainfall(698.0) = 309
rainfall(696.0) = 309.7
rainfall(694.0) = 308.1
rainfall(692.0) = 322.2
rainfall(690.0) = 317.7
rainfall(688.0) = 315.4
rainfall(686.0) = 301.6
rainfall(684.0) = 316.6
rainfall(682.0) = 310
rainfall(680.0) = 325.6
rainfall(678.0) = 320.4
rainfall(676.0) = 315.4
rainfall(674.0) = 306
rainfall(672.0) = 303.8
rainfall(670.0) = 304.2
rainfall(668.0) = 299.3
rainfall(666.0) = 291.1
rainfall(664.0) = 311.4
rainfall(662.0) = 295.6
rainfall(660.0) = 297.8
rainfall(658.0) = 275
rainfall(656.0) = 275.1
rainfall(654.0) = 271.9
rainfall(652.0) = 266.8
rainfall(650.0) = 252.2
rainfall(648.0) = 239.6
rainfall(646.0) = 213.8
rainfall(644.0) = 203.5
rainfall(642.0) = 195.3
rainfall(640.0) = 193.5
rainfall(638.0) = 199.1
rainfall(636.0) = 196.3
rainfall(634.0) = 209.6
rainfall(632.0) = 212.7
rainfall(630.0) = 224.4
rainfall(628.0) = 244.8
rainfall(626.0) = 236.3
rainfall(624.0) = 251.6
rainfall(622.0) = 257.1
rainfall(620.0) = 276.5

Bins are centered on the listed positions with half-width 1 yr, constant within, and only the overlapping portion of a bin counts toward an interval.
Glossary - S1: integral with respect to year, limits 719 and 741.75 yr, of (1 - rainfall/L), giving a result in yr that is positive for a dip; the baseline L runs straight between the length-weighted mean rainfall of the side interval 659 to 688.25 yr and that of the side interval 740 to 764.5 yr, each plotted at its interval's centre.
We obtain -4.6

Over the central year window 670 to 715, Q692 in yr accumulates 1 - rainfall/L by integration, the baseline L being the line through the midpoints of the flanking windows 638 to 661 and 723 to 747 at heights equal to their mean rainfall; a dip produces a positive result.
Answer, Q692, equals -4.5 yr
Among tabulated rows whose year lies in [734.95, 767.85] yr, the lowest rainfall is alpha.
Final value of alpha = 213.4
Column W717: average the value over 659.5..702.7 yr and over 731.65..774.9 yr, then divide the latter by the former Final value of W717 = 0.89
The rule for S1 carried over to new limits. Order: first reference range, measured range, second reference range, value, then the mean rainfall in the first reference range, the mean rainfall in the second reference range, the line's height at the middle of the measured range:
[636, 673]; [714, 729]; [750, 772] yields -4.9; 259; 239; 246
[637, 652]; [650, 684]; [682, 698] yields -4.3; 217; 313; 264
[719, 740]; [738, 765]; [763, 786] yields 4.0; 332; 290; 312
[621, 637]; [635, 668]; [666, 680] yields 2.6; 229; 308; 270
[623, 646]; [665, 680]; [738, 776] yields -4.9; 215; 266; 231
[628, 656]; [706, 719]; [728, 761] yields -1.9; 224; 294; 272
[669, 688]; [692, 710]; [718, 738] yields 0.5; 312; 333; 321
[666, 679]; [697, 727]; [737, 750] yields -1.1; 307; 305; 306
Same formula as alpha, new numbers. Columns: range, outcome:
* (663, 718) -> 291.1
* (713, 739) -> 311.5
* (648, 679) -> 239.6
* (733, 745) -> 312.2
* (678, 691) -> 301.6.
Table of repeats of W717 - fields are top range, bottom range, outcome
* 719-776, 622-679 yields 1.12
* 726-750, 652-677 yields 1.09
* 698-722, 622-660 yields 1.34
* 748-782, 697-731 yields 0.83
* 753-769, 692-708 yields 0.73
